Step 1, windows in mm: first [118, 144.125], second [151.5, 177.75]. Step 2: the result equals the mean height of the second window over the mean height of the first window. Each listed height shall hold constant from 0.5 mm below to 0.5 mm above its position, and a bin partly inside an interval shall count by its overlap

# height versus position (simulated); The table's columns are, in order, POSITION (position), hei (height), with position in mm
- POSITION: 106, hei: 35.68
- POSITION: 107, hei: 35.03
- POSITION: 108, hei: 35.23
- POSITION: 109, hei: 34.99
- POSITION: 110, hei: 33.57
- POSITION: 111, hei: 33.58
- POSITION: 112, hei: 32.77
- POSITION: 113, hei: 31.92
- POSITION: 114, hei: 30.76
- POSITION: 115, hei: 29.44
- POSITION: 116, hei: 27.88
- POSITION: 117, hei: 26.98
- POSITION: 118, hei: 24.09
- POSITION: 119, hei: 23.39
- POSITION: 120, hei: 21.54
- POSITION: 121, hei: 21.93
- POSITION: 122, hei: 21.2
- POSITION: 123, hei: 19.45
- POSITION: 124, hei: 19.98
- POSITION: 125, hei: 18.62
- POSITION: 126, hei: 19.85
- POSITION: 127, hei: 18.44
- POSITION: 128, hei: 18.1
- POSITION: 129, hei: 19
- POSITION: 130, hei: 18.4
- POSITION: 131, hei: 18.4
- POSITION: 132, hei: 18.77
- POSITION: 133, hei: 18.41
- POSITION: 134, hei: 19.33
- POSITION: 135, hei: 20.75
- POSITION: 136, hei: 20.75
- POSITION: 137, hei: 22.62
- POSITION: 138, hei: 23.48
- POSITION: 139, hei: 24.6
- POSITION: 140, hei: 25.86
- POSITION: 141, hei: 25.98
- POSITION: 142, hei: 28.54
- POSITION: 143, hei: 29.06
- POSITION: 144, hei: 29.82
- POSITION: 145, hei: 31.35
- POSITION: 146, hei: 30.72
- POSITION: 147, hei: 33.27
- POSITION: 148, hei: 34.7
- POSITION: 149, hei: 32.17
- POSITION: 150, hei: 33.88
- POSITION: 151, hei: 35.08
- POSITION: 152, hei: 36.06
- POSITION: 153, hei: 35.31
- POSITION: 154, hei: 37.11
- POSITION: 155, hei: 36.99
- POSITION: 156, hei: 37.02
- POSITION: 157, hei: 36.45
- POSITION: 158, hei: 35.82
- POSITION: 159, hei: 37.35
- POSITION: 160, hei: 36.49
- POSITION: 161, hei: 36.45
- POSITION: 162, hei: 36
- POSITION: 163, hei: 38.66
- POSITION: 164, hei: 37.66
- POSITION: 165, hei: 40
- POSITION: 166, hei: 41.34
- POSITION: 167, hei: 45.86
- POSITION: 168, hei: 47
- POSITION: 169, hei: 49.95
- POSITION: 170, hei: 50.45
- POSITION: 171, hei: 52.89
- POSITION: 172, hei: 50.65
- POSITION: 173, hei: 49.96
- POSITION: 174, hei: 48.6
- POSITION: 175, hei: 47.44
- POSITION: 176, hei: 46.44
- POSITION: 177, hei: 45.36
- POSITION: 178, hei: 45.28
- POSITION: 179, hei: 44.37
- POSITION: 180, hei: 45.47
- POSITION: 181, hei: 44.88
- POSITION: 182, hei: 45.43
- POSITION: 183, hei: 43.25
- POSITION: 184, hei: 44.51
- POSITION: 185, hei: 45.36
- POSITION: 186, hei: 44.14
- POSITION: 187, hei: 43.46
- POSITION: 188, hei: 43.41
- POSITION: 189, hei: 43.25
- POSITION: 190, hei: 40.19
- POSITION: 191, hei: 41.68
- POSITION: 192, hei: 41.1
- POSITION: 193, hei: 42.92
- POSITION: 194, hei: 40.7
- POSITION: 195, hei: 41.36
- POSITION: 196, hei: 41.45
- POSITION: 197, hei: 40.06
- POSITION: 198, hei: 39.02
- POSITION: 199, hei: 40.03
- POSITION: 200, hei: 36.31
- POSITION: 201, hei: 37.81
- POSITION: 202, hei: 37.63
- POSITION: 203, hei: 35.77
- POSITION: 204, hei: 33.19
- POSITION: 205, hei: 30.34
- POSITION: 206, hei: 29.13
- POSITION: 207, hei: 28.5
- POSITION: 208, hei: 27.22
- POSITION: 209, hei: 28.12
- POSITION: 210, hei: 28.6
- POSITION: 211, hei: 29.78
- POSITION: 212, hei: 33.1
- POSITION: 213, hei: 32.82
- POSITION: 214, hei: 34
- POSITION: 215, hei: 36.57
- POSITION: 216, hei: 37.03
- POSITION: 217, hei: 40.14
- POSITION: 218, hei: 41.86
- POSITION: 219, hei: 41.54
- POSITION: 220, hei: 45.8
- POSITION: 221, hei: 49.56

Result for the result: 1.9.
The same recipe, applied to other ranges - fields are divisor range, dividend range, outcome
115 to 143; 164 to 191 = 2.07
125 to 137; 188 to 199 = 2.14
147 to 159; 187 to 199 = 1.17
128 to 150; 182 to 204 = 1.64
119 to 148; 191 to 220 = 1.57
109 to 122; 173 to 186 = 1.62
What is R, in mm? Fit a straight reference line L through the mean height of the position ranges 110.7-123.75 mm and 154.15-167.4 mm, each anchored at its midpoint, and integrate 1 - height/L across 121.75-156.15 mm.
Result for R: 7.0 mm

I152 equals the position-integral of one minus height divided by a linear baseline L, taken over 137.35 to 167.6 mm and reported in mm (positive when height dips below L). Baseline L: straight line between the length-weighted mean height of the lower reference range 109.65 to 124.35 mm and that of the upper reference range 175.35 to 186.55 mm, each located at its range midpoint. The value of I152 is 2.4 mm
